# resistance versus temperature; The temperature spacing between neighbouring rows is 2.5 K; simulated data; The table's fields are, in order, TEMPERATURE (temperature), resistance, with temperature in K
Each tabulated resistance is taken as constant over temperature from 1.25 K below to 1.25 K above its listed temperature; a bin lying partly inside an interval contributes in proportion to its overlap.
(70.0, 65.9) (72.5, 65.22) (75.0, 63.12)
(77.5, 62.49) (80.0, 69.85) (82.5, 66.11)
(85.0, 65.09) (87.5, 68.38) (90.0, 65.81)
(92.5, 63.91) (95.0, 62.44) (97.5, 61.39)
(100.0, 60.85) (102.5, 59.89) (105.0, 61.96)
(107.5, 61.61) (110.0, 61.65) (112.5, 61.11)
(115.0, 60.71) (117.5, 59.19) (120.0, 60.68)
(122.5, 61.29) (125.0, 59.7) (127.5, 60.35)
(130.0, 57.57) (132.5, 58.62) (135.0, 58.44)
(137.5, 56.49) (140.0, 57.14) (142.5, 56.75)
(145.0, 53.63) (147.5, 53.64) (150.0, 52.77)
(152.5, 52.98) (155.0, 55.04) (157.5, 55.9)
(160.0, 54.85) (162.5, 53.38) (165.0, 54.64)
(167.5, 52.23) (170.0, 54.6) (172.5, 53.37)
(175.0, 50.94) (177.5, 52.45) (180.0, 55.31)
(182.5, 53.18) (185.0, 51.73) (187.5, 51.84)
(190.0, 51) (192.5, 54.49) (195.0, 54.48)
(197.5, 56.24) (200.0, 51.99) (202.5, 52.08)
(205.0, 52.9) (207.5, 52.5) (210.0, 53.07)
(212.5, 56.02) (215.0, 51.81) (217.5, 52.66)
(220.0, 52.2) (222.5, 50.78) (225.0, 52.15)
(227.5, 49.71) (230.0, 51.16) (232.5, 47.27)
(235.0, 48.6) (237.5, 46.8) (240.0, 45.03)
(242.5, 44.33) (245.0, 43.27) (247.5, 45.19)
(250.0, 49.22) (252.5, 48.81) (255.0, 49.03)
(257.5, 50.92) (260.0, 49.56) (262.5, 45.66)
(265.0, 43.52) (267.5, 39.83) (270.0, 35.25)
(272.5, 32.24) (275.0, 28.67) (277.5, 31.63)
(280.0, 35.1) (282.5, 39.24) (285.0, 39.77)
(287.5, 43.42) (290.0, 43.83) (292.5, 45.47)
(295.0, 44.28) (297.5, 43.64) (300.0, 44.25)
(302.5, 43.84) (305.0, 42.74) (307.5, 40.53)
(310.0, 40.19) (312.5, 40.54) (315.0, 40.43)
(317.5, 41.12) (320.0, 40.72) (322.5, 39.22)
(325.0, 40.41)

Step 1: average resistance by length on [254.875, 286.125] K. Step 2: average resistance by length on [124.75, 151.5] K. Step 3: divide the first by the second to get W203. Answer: 0.70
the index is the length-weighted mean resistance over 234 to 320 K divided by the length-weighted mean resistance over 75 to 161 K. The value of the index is 0.7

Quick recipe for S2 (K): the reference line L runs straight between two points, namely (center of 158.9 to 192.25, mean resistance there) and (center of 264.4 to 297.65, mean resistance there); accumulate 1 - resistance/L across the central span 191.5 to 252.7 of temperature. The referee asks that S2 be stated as -4.9 K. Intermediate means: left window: 53.1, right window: 38.7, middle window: 50.5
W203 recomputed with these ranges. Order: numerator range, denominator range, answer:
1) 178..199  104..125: 0.88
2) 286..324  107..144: 0.71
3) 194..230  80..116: 0.83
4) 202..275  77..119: 0.75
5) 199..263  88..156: 0.84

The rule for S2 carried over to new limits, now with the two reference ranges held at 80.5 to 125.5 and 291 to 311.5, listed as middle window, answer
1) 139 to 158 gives 1.1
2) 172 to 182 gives 0.4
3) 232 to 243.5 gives 0.7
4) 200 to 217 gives -0.3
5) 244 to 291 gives 4.7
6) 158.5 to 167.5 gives 0.4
